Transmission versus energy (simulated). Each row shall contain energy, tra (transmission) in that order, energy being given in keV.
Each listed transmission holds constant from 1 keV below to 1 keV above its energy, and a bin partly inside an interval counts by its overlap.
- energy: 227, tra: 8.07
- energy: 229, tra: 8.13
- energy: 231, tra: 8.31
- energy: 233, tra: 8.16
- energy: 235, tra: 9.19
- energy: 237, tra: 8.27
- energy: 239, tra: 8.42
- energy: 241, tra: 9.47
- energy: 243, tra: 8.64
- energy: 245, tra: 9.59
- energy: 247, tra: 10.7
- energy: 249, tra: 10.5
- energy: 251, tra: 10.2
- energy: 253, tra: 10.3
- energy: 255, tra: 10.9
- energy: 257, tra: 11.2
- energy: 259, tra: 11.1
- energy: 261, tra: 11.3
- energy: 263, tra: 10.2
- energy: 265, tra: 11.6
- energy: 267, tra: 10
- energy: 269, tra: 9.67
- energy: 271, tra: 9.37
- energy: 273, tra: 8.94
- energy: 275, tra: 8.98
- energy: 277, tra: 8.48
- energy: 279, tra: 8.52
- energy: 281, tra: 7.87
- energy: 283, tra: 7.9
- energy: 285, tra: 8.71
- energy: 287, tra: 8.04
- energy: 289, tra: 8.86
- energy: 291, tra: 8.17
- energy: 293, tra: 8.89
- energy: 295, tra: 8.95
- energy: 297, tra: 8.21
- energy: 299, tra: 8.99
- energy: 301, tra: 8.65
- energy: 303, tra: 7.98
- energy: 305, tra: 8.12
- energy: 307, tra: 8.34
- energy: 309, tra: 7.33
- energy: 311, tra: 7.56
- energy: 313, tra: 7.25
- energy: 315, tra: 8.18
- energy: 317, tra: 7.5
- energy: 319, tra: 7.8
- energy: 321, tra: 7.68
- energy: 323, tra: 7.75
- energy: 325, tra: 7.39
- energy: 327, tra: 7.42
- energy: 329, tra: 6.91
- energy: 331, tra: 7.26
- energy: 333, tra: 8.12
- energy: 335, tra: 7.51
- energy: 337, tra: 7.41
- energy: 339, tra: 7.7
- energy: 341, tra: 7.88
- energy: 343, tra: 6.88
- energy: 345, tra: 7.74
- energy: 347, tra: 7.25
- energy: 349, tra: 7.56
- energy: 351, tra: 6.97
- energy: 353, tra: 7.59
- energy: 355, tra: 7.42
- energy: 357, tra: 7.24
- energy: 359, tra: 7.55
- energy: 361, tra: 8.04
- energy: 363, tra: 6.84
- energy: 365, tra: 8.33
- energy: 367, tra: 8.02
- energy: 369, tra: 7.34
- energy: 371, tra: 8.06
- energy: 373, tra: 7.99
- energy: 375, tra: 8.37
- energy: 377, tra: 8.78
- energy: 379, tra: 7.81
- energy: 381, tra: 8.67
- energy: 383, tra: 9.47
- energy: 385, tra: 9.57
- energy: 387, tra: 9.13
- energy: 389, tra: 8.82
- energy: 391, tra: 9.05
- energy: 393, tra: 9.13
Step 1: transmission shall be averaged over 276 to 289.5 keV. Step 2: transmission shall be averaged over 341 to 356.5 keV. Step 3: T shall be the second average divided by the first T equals 0.89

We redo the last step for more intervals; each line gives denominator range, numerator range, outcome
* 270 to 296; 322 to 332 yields 0.86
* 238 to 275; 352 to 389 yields 0.81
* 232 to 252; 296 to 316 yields 0.87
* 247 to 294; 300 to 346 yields 0.80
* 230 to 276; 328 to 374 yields 0.77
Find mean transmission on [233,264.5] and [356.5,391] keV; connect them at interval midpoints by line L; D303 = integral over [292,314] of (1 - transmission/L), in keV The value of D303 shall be 2.5 keV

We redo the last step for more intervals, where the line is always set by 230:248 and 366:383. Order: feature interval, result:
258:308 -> -1.7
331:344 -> 1.3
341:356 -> 1.8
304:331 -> 2.9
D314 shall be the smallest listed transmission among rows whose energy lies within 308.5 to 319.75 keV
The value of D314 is 7.25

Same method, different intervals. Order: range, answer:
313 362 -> 6.88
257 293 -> 7.87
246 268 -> 10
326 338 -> 6.91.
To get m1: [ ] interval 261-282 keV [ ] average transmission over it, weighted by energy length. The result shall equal 9.46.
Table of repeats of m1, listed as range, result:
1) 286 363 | 7.78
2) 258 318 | 8.79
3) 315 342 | 7.59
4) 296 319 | 8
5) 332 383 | 7.76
